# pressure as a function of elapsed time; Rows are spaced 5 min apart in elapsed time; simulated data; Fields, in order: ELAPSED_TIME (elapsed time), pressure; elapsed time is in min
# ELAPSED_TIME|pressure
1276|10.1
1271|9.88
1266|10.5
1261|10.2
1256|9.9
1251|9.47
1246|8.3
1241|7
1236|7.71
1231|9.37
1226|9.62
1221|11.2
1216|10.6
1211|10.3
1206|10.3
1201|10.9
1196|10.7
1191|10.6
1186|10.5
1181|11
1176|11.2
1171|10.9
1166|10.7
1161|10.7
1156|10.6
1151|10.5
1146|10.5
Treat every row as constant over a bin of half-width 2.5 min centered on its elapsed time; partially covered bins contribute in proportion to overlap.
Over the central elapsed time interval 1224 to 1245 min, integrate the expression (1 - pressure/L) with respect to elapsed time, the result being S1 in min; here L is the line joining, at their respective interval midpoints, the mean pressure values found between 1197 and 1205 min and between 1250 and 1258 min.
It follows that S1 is 3.6 min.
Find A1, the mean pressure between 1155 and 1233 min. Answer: 10.6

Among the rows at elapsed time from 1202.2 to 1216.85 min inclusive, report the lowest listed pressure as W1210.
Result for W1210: 10.3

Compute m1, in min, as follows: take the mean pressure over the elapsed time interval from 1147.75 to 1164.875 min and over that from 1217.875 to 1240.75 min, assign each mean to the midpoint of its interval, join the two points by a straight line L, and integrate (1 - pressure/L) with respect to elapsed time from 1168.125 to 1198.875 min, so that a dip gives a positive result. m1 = -2.2 min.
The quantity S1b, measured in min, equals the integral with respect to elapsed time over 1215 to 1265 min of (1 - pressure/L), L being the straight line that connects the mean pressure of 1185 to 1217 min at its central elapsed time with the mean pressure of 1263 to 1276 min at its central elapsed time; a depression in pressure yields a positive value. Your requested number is 4.9 min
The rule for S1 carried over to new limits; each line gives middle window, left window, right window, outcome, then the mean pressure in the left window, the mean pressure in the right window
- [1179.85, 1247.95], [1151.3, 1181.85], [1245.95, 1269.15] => 3.1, 10.8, 9.82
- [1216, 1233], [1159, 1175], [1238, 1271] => -0.6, 10.8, 9.25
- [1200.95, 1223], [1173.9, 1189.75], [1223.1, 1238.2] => -2.1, 10.9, 8.98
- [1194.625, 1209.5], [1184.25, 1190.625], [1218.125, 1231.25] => -0.3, 10.5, 10.2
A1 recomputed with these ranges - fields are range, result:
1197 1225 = 10.6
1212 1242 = 9.41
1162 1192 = 10.8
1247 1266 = 9.82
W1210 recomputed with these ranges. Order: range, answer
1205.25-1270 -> 7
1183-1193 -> 10.5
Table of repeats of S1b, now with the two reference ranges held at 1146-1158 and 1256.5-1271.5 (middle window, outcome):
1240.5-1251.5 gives 2.1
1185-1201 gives -0.4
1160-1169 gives -0.2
